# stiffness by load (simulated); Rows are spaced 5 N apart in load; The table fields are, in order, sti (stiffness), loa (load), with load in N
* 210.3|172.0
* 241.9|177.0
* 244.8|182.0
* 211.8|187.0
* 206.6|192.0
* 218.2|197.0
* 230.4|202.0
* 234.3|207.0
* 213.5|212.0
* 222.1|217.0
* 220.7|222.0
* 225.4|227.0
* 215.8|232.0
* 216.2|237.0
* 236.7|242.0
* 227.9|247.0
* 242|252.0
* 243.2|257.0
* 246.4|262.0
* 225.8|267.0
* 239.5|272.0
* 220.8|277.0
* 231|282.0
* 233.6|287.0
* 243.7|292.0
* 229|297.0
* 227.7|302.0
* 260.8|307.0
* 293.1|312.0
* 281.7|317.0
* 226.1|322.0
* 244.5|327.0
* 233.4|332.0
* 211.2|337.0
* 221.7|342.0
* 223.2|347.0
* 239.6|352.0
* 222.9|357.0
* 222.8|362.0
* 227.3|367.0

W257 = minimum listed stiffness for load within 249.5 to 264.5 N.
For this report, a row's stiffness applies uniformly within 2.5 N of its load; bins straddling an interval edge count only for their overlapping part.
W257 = 242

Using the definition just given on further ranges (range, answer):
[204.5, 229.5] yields 213.5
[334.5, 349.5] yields 211.2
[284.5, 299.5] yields 229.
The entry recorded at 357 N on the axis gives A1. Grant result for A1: 222.9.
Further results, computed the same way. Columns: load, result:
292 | 243.7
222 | 220.7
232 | 215.8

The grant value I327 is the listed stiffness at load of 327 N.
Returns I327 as 244.5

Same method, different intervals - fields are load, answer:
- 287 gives 233.6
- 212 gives 213.5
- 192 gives 206.6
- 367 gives 227.3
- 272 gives 239.5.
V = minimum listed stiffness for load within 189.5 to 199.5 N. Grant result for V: 206.6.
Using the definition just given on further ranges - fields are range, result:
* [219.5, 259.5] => 215.8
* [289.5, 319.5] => 227.7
